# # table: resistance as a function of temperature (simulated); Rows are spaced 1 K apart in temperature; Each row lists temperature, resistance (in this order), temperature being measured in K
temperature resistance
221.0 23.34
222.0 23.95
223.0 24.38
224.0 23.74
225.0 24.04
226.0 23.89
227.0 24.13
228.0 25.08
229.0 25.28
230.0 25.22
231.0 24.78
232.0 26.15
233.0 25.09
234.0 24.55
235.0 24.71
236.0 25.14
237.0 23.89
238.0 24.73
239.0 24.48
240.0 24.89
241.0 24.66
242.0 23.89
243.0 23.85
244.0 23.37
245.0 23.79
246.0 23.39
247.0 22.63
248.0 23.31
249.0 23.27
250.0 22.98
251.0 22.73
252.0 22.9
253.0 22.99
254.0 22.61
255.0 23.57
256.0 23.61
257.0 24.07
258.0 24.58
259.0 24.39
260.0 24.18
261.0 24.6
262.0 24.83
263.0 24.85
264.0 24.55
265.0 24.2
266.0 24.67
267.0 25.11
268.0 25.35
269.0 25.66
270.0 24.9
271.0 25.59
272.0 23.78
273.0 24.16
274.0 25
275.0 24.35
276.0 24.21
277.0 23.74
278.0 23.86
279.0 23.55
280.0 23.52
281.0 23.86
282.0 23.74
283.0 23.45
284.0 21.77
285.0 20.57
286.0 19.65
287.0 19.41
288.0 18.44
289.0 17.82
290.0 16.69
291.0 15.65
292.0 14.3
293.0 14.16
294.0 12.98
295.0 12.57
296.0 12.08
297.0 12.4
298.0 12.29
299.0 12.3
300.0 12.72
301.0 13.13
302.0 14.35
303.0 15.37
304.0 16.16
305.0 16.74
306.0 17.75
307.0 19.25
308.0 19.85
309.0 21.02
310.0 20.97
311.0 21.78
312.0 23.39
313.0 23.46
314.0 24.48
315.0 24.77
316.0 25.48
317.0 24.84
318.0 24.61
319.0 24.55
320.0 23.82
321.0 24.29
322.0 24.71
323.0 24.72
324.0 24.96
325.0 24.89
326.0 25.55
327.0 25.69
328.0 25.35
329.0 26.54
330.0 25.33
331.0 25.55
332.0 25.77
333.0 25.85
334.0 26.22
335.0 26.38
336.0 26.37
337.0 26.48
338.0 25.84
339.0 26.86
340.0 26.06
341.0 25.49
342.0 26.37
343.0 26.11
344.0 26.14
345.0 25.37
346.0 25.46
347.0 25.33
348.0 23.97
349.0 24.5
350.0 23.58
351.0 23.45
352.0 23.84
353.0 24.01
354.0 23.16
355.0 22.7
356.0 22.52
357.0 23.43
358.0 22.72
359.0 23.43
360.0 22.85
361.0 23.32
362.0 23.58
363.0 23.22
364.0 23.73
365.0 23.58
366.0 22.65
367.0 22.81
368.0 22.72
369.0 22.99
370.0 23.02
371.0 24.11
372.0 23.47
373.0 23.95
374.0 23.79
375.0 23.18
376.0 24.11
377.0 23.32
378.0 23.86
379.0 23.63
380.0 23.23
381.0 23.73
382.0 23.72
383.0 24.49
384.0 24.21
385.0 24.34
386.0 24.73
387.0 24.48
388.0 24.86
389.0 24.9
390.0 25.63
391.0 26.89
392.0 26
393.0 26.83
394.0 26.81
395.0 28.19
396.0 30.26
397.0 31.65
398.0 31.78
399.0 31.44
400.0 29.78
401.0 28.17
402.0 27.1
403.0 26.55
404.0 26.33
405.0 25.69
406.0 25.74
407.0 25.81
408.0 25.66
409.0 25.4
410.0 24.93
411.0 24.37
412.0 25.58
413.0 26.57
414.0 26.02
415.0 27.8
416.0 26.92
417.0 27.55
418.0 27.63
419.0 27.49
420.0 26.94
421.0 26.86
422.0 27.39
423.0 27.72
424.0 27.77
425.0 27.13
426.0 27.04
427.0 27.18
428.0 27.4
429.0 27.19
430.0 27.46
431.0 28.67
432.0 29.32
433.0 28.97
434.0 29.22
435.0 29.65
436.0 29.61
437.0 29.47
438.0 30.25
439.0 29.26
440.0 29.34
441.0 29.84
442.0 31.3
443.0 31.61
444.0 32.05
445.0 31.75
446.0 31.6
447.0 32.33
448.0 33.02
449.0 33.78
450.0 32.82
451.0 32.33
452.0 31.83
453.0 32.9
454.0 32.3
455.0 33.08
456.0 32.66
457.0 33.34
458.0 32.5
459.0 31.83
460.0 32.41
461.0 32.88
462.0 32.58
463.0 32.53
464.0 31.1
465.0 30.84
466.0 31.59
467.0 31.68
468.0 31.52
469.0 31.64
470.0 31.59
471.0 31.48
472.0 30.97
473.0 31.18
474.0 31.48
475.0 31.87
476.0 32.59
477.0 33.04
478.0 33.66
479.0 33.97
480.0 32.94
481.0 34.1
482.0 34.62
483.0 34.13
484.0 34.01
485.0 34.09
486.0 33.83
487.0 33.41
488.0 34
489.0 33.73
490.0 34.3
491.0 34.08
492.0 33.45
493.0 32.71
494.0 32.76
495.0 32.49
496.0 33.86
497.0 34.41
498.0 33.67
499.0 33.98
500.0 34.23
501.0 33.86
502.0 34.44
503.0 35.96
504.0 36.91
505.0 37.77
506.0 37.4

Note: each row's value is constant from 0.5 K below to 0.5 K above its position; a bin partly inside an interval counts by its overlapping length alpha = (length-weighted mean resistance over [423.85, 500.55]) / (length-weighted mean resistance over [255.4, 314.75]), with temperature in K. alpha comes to 1.54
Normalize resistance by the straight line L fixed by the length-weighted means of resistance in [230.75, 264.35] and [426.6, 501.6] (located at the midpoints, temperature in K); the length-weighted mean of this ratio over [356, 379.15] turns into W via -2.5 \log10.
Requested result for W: 0.215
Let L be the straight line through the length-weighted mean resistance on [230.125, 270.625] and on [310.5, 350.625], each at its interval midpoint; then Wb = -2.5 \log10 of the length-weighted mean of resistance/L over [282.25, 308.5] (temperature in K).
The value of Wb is 0.453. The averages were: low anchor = 24.2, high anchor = 25.2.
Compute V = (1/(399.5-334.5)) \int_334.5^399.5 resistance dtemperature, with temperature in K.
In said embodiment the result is 24.9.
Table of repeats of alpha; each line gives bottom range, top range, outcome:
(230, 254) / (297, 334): 0.90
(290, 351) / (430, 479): 1.44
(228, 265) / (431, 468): 1.30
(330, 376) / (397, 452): 1.17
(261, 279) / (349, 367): 0.95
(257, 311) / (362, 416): 1.25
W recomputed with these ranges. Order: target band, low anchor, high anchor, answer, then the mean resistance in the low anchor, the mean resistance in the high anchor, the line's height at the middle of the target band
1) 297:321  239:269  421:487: 0.31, 24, 31.2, 26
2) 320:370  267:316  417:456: -0.05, 19.8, 29.8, 23.5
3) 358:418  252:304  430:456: 0.09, 20.8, 31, 27.6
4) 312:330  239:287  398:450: 0.03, 23.8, 28.4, 25.4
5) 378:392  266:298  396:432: 0.06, 20.6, 27.3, 25.9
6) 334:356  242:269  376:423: 0.01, 23.9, 26.3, 25.4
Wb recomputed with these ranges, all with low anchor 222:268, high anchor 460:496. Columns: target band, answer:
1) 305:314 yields 0.26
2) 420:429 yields 0.13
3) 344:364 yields 0.19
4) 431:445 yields 0.05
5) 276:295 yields 0.28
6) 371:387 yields 0.22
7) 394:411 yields 0.09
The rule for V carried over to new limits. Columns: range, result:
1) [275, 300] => 18.5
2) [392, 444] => 28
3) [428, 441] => 29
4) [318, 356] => 25.1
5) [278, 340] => 21.2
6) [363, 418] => 25.5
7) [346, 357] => 23.8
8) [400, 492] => 30.3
